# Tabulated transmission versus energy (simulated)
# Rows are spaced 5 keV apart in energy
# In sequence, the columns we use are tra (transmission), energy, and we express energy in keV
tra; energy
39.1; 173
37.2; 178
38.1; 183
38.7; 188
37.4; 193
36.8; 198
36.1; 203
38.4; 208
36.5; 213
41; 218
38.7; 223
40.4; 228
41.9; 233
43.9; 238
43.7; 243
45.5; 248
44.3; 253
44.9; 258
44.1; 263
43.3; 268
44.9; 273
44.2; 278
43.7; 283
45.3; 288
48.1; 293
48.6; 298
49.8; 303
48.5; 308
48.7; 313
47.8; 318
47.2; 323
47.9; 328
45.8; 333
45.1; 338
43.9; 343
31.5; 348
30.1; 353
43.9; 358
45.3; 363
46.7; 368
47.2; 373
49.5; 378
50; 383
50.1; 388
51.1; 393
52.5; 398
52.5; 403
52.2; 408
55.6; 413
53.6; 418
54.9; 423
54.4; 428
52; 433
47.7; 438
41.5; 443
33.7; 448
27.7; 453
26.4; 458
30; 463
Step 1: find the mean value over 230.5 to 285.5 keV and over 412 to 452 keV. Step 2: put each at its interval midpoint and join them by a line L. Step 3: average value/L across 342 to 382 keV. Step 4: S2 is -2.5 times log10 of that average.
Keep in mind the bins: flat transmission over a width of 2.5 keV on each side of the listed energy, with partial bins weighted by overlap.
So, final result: 0.10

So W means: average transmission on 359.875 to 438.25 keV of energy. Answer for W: 51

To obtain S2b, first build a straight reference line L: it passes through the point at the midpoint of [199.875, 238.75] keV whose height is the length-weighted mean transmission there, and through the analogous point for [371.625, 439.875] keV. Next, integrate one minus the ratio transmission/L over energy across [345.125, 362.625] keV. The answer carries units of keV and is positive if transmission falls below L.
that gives 4.3 keV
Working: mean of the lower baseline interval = 39.4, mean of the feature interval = 36.6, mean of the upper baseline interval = 51.8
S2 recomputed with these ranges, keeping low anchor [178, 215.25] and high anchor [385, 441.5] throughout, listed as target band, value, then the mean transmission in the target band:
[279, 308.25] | -0.07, 47.1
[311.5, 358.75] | 0.09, 43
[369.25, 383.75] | 0.02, 48.6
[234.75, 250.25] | -0.09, 44.2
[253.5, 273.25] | -0.06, 44.2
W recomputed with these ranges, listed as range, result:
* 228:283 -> 43.9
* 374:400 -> 50.4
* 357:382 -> 46.9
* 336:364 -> 39.6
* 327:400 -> 45.3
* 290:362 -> 44.8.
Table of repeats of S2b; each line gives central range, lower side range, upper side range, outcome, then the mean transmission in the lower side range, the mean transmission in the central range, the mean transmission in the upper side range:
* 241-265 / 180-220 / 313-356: -2.86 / 37.8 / 44.5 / 42.8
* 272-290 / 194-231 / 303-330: 0.13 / 38.3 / 44.5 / 48.2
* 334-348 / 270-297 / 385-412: 1.81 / 45.4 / 42.3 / 51.9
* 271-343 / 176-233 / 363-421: -2.63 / 38.3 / 46.7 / 50.8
